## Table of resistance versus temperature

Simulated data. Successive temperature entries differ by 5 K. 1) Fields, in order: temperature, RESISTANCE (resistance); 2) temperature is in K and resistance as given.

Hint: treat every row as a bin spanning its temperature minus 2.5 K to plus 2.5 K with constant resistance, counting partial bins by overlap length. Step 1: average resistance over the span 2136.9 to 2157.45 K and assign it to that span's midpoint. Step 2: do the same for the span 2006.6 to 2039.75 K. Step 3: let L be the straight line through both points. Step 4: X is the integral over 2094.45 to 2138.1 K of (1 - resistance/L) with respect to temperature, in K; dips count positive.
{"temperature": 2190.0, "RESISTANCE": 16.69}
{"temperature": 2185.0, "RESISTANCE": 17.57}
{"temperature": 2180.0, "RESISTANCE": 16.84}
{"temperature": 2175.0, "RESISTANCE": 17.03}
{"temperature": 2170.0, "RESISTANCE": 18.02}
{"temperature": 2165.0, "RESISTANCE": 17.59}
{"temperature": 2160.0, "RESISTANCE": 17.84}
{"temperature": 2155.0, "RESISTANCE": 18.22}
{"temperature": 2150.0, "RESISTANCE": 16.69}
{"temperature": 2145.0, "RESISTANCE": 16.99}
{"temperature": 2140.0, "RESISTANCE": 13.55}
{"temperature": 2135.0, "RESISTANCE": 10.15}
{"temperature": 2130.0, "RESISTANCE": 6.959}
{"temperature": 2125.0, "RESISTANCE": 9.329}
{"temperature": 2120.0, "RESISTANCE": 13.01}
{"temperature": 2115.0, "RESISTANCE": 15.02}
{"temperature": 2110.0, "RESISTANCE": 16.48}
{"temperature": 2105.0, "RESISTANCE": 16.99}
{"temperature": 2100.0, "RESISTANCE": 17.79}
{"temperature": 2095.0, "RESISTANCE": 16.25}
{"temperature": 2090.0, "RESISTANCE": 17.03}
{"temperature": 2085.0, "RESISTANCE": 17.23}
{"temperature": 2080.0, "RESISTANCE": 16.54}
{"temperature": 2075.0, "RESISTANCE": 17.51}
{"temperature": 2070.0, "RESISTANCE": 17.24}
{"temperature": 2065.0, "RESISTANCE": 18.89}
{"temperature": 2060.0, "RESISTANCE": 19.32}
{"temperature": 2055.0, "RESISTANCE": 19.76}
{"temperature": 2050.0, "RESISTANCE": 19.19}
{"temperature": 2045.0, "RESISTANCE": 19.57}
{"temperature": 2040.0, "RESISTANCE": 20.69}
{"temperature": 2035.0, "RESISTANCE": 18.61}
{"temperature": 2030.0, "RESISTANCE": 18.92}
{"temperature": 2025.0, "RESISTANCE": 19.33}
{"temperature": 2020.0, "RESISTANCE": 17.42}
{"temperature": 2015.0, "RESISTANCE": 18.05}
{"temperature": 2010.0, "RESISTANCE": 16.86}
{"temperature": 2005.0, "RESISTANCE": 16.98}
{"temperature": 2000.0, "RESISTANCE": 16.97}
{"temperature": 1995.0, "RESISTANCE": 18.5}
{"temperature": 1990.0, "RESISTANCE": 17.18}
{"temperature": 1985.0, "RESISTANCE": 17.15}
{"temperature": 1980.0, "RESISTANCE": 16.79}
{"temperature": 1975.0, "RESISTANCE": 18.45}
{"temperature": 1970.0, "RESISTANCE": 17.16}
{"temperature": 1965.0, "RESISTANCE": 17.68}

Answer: 8.7 K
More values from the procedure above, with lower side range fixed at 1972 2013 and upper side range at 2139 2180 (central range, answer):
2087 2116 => 0.9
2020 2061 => -4.8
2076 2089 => 0.2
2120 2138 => 8.0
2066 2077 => -0.2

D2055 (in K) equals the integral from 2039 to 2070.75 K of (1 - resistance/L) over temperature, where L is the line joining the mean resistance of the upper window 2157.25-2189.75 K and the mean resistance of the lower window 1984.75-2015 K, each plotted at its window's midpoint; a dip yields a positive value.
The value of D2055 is -3.5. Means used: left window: 17.3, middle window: 19.3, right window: 17.4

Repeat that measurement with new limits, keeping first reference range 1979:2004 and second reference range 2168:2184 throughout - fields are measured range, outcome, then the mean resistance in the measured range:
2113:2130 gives 5.6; 11.6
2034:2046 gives -1.7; 19.8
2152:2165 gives -0.4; 17.9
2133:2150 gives 3.1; 14.1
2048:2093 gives -1.9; 18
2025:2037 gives -1.1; 18.9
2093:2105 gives 0.2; 17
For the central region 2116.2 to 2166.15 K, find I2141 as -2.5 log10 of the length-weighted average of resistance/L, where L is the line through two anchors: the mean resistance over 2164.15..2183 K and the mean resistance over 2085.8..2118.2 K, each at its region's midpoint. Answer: 0.215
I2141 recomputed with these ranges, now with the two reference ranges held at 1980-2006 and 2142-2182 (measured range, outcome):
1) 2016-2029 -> -0.07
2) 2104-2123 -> 0.15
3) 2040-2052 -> -0.14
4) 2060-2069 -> -0.08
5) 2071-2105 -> 0.02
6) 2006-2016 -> 0.00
